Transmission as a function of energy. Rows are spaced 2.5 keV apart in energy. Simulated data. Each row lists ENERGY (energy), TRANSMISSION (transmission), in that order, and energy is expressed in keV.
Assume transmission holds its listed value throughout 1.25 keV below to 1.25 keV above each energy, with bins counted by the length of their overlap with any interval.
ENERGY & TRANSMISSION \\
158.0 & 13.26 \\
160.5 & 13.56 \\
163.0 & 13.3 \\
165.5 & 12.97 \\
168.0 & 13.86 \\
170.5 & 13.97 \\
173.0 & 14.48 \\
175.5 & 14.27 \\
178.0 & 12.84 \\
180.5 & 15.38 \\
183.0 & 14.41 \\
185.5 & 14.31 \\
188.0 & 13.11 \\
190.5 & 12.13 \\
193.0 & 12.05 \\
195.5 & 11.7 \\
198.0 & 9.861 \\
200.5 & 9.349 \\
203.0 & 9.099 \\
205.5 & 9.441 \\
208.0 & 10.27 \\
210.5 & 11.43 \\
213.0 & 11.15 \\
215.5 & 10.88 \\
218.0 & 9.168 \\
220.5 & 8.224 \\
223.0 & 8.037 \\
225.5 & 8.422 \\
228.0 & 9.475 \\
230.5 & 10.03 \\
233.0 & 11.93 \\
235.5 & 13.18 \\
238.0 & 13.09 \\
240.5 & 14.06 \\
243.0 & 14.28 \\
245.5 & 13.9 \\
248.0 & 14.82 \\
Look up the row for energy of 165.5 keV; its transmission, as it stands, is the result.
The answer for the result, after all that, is 12.97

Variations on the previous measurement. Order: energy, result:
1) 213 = 11.15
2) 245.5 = 13.9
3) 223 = 8.037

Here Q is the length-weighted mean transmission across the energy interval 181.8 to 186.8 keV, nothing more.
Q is 14.3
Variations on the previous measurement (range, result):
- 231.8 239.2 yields 12.7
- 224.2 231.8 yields 9.32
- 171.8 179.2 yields 13.9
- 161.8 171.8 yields 13.5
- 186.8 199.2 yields 11.8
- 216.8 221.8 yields 8.68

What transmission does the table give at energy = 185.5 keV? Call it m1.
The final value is 14.31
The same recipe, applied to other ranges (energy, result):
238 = 13.09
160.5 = 13.56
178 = 12.84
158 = 13.26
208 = 10.27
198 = 9.861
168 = 13.86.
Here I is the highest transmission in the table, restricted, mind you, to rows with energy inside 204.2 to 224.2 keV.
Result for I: 11.43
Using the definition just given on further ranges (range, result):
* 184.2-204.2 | 14.31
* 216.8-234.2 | 11.93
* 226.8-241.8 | 14.06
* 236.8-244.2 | 14.28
